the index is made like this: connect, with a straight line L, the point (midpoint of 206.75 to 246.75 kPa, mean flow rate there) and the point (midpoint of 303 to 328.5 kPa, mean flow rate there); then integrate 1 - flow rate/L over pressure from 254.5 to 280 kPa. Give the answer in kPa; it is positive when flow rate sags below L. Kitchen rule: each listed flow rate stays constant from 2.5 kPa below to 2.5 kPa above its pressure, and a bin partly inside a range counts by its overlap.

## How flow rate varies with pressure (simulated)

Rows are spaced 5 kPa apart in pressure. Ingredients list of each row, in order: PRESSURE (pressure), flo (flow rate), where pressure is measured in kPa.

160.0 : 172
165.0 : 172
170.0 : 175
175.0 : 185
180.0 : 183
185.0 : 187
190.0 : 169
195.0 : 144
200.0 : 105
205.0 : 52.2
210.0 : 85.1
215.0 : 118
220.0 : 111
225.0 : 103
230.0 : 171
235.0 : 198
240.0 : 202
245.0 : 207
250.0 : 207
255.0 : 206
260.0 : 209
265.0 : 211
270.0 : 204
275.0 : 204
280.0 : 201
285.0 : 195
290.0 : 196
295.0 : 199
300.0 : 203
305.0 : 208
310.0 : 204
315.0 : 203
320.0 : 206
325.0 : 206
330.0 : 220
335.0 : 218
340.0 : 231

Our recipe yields -4.85 kPa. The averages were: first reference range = 146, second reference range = 206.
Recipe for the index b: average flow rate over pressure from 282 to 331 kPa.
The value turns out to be 203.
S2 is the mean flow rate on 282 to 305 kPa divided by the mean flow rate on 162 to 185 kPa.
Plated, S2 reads 1.1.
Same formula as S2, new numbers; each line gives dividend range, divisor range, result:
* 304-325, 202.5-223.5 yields 2.23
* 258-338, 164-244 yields 1.39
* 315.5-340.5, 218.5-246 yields 1.30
